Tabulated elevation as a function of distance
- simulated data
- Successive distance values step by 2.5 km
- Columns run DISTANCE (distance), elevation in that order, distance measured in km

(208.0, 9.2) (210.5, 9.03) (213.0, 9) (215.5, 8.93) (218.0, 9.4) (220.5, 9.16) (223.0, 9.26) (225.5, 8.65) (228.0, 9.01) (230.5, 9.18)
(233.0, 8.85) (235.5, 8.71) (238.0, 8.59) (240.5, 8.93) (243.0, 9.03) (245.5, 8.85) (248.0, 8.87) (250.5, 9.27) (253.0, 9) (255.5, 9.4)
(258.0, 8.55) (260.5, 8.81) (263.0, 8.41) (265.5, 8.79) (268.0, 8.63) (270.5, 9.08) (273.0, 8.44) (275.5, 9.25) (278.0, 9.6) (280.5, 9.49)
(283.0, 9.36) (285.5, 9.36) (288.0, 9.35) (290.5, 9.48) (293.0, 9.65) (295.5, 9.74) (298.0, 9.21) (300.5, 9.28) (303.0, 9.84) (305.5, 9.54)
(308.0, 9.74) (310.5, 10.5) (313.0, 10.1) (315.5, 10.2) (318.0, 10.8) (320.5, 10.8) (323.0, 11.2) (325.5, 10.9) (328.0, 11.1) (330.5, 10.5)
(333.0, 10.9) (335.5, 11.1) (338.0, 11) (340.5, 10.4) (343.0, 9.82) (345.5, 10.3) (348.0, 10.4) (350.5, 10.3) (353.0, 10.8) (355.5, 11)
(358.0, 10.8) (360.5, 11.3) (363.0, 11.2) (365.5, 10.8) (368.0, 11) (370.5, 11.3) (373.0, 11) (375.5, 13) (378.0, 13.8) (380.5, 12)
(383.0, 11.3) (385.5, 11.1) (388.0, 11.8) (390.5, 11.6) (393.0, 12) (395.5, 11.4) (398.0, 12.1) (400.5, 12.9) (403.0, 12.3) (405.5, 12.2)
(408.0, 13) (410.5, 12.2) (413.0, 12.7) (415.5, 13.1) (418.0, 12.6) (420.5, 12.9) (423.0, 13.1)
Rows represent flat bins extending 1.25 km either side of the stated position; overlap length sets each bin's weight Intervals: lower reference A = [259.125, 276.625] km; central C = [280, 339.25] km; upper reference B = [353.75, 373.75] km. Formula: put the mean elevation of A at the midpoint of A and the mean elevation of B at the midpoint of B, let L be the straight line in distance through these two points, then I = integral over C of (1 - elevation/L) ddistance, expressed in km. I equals -2.3 km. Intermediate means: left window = 8.77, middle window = 10.1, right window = 11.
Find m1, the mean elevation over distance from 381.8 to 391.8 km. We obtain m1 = 11.5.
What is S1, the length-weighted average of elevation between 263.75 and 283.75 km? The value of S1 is 9.06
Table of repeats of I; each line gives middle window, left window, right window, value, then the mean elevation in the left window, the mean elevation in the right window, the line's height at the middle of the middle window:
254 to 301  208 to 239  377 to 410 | 3.9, 8.99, 12.1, 9.98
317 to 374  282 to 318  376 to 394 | 0.5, 9.71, 12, 10.9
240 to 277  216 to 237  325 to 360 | 2.3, 9.02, 10.7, 9.48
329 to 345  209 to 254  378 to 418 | 0.6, 8.99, 12.2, 11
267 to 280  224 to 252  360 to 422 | 0.8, 8.91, 12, 9.63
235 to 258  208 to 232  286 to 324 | 1.0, 9.07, 9.94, 9.34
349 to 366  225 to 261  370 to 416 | 0.7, 8.92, 12.1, 11.4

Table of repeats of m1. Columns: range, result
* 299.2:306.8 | 9.55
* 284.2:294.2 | 9.46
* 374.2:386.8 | 12.2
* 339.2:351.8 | 10.2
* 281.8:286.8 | 9.36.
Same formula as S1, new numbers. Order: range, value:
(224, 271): 8.87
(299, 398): 10.9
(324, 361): 10.7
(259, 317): 9.39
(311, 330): 10.7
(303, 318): 10.1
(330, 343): 10.7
